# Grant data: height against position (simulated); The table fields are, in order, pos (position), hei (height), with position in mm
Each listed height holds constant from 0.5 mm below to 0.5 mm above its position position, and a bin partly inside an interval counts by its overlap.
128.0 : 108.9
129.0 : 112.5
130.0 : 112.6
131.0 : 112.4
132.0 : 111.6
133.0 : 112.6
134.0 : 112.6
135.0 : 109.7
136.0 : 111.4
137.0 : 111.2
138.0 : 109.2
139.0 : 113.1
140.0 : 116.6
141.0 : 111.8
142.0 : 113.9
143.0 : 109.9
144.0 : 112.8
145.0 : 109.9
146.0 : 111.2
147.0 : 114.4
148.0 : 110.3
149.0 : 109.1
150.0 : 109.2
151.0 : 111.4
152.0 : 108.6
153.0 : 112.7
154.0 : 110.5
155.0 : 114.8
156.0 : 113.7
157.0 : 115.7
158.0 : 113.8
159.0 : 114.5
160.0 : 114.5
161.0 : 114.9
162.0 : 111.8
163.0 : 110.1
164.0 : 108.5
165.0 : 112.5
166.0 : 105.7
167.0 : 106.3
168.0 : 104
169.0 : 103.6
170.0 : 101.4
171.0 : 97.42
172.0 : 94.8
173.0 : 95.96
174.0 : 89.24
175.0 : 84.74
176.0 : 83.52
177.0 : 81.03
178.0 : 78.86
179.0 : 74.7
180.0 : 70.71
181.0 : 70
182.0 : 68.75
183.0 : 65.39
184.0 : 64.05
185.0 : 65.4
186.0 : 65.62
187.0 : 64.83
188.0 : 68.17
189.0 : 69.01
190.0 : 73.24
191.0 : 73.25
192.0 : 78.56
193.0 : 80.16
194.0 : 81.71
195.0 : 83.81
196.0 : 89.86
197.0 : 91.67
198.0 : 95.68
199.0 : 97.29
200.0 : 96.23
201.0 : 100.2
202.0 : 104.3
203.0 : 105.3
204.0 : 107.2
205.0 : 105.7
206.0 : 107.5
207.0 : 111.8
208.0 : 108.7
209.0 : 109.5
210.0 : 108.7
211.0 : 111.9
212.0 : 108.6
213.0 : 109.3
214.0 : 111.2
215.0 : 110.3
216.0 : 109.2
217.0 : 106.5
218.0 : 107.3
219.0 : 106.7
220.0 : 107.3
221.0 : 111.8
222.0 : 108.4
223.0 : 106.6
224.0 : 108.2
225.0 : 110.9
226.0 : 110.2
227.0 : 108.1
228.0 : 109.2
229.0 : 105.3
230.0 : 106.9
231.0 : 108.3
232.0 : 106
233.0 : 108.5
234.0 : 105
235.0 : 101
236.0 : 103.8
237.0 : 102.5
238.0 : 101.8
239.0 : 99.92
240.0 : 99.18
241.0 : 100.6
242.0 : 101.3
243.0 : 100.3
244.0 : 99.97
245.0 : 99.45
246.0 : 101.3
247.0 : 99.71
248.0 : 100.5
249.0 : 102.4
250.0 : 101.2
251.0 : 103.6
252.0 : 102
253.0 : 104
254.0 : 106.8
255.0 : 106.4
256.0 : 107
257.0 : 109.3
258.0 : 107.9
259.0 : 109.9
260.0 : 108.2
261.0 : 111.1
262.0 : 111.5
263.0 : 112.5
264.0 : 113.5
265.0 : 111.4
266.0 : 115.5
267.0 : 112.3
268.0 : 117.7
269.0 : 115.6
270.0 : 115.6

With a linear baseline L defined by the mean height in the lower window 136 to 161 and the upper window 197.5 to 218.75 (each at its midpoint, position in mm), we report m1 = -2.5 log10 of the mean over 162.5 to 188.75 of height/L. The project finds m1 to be 0.27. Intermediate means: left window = 112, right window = 106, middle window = 85.8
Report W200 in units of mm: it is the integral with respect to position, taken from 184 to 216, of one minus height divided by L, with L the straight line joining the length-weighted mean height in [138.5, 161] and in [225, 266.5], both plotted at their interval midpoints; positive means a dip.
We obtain 4.57 mm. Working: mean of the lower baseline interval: 112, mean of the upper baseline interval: 106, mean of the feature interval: 93.2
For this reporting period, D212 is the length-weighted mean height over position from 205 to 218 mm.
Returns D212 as 109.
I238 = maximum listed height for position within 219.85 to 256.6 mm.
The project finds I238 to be 111.8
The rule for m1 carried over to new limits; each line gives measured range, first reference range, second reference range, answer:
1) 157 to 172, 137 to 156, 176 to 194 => -0.16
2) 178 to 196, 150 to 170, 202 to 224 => 0.45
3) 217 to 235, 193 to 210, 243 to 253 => -0.08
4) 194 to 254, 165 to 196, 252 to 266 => -0.08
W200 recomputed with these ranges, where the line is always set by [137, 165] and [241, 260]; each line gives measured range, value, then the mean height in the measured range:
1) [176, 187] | 3.9 mm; 70.8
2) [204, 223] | -0.4 mm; 109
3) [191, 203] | 1.9 mm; 90.7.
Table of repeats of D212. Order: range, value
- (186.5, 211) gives 92.6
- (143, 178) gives 106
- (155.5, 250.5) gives 98.2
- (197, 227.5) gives 107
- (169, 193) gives 77.9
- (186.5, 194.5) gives 73.6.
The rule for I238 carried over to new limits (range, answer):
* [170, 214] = 111.9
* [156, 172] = 115.7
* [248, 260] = 109.9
